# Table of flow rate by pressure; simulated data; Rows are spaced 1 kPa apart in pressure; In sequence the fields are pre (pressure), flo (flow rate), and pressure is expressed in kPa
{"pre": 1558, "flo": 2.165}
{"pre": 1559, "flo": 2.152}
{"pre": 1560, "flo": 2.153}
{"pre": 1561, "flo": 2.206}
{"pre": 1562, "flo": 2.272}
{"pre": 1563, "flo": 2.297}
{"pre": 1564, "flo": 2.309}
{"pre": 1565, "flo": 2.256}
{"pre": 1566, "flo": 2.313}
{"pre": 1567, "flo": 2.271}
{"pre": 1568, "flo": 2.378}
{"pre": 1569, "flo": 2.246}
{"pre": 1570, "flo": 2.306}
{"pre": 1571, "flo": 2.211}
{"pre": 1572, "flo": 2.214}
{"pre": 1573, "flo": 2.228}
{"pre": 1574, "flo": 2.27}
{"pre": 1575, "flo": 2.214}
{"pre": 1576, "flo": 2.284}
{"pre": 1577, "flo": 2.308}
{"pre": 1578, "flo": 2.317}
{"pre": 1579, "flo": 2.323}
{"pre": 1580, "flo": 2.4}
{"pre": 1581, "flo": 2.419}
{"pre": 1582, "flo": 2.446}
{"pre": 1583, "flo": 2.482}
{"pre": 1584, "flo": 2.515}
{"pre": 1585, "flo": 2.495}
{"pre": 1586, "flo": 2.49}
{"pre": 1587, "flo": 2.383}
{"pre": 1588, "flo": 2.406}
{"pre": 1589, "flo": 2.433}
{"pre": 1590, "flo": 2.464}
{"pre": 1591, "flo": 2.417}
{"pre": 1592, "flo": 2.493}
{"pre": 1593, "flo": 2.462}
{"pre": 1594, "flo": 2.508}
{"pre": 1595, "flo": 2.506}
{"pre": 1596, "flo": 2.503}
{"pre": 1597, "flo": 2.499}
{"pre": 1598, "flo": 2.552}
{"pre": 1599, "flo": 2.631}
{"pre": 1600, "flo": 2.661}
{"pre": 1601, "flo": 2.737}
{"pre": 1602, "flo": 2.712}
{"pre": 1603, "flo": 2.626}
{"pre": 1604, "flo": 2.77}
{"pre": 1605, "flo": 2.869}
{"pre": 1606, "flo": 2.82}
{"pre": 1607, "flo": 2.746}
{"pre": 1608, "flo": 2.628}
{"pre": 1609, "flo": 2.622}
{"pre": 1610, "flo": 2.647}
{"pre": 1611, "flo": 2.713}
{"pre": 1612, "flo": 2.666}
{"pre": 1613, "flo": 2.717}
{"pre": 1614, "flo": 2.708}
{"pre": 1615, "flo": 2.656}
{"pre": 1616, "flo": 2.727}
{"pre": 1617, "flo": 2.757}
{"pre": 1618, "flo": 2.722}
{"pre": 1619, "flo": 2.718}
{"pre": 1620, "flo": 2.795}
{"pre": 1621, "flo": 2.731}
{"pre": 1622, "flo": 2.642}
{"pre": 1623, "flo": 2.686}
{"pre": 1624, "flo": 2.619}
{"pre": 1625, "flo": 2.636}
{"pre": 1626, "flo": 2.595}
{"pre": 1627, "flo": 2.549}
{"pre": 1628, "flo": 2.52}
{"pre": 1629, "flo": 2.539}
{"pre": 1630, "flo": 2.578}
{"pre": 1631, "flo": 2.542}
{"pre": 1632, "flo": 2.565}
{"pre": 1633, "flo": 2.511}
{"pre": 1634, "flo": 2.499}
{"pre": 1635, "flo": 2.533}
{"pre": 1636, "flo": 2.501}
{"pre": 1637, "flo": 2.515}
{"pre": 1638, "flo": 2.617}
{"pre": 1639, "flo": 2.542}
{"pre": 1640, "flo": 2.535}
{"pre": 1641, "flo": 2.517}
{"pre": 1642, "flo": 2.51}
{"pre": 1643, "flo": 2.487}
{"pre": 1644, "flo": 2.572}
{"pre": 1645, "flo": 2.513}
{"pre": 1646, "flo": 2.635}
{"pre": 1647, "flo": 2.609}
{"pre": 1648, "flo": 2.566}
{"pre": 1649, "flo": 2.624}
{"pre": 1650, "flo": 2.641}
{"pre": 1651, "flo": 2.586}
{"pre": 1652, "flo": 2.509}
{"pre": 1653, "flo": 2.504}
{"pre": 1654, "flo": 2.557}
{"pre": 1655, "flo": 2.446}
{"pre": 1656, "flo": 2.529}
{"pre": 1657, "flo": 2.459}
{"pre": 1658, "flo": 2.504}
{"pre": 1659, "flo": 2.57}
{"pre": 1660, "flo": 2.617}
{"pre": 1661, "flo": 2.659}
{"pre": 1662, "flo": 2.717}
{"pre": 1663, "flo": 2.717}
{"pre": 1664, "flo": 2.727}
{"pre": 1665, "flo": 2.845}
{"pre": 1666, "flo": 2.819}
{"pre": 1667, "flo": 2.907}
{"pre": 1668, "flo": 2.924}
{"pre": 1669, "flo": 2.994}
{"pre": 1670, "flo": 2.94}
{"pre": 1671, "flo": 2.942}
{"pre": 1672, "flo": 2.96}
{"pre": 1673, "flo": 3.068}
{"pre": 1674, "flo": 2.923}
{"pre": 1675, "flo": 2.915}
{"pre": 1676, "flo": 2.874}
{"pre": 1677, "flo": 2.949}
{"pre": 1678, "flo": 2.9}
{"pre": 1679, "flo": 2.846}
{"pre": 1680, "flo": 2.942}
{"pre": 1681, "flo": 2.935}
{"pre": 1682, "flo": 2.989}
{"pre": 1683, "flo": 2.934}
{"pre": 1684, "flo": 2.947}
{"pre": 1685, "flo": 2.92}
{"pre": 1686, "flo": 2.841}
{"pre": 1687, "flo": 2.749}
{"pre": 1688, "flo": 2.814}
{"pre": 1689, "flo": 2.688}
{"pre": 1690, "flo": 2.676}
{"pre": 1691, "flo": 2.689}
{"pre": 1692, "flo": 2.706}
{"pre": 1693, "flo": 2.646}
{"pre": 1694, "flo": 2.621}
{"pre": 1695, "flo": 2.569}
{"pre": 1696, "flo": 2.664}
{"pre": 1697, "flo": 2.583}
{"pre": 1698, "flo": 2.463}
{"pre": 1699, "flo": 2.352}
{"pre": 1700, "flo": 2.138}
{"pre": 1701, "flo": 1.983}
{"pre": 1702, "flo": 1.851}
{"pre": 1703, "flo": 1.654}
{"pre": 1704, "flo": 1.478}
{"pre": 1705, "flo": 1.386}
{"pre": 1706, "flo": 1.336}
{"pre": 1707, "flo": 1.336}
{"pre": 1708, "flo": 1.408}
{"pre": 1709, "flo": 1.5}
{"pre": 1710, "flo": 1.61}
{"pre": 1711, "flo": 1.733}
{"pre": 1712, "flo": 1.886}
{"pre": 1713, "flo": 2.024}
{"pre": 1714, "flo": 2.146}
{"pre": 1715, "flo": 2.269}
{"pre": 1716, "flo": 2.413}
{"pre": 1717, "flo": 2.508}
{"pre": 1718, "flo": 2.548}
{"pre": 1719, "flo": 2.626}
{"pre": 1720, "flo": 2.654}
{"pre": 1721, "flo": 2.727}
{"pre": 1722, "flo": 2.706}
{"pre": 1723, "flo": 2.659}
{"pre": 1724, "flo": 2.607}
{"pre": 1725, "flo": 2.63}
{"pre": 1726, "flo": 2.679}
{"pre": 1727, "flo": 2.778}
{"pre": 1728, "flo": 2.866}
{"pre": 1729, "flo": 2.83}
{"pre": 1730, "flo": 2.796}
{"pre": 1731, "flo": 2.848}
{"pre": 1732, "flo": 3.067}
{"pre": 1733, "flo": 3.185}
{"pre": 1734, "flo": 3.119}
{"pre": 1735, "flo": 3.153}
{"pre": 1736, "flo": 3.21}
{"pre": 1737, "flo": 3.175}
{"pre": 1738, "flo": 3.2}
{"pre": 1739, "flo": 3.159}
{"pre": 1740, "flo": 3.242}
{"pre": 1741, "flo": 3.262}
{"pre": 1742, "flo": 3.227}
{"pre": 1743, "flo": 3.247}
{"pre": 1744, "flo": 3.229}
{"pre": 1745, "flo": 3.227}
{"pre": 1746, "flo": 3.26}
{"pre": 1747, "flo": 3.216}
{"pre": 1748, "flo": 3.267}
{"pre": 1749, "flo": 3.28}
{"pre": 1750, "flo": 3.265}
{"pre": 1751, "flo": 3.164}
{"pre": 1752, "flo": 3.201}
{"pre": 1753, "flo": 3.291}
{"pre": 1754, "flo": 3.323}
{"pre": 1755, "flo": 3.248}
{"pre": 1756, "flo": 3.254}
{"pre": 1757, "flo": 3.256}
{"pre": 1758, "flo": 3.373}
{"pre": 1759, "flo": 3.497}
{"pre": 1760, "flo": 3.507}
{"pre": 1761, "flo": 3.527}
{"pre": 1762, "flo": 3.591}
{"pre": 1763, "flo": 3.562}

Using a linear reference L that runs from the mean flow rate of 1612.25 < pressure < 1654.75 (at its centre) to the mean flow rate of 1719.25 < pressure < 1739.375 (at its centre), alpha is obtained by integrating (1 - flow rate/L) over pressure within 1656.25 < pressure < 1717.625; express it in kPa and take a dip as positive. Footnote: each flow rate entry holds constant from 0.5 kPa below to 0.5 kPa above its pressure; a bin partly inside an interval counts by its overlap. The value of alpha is 5.8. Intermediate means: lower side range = 2.6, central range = 2.49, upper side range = 2.9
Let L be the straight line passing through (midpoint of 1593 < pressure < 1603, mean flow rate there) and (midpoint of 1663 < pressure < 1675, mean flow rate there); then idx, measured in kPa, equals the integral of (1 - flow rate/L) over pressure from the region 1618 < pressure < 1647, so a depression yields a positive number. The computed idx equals 1.67 kPa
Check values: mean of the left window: 2.59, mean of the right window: 2.91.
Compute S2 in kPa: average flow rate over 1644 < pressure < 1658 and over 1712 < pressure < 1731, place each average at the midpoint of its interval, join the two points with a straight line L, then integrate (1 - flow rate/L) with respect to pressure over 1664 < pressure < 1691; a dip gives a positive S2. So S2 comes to -3.47 kPa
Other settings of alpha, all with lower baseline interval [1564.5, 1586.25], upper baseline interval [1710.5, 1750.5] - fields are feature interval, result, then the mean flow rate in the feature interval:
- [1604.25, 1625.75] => -2.10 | 2.71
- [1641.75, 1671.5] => -0.59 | 2.66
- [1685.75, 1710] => 4.78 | 2.19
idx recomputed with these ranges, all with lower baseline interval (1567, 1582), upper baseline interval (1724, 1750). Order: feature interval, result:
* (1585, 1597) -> -0.4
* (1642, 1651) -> 0.2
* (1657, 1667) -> 0.1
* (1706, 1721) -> 4.7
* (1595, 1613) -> -1.7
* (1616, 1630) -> -0.7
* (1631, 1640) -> 0.2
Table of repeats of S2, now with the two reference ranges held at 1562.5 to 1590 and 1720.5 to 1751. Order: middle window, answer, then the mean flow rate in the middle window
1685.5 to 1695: 0.4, 2.71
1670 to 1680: -0.6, 2.93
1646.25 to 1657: 0.5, 2.55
